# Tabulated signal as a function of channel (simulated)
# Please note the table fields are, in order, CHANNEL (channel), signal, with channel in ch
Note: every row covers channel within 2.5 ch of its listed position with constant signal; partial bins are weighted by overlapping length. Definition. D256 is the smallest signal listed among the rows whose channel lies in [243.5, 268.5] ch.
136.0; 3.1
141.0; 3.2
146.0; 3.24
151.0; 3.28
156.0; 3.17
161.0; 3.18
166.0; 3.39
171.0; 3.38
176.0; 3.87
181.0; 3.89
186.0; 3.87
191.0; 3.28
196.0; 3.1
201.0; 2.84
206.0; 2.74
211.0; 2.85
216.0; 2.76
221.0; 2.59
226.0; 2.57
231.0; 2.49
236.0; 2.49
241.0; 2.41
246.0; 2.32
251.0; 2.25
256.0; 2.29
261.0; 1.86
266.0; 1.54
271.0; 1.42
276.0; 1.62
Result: 1.54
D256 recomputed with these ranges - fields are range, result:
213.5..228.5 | 2.57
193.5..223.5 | 2.59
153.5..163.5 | 3.17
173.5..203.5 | 2.84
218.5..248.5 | 2.32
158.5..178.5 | 3.18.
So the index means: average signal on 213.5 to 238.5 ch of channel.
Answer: 2.58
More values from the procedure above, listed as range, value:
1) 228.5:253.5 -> 2.39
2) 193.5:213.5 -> 2.88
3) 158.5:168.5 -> 3.29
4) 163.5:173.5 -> 3.38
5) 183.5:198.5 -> 3.42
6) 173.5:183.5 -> 3.88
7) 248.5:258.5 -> 2.27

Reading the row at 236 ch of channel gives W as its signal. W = 2.49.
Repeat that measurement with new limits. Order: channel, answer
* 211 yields 2.85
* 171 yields 3.38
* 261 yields 1.86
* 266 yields 1.54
